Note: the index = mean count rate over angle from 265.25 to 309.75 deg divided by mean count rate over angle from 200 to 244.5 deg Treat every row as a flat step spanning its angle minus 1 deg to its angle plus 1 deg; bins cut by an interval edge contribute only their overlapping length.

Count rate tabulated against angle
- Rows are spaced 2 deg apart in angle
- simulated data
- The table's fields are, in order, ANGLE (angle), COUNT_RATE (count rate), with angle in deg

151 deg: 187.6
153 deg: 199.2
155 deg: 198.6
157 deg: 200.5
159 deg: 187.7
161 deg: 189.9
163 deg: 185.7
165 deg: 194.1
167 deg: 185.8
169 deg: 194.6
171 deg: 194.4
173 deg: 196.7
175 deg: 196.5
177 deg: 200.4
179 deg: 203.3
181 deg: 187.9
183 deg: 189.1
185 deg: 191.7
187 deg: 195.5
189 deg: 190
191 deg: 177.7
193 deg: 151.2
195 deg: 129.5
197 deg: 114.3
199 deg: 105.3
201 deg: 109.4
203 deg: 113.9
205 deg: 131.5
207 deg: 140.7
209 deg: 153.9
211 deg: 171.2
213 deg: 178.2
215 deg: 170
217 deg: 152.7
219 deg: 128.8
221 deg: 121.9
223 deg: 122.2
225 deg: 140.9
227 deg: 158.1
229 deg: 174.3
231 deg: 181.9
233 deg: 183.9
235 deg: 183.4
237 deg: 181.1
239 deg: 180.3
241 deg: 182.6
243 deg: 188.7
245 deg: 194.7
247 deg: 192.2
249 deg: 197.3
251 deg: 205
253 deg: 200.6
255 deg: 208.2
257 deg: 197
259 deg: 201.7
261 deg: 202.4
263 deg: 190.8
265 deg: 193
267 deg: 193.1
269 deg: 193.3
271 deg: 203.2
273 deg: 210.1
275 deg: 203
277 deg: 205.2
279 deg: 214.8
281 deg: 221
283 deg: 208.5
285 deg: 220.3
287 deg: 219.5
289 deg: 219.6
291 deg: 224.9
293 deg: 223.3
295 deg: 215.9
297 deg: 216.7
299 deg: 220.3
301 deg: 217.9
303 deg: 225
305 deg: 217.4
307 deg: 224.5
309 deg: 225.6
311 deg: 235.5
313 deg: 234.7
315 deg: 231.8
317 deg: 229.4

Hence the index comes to 1.4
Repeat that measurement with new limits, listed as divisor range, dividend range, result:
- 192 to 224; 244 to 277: 1.45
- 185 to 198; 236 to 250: 1.16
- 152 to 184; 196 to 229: 0.72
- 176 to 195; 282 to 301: 1.19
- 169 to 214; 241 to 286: 1.22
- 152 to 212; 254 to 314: 1.23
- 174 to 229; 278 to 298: 1.39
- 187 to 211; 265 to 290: 1.47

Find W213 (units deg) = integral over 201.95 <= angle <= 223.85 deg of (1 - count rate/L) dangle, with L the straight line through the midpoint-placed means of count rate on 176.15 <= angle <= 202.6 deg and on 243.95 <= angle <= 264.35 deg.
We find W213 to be 4.0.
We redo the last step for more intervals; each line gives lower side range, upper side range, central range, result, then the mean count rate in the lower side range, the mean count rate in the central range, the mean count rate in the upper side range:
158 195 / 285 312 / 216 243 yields 5.5 deg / 188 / 162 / 222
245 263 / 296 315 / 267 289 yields 0.2 deg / 200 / 210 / 225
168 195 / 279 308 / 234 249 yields 1.3 deg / 188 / 187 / 219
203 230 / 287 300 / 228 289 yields -3.6 deg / 148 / 198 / 220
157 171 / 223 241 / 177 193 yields -0.4 deg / 191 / 189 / 171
